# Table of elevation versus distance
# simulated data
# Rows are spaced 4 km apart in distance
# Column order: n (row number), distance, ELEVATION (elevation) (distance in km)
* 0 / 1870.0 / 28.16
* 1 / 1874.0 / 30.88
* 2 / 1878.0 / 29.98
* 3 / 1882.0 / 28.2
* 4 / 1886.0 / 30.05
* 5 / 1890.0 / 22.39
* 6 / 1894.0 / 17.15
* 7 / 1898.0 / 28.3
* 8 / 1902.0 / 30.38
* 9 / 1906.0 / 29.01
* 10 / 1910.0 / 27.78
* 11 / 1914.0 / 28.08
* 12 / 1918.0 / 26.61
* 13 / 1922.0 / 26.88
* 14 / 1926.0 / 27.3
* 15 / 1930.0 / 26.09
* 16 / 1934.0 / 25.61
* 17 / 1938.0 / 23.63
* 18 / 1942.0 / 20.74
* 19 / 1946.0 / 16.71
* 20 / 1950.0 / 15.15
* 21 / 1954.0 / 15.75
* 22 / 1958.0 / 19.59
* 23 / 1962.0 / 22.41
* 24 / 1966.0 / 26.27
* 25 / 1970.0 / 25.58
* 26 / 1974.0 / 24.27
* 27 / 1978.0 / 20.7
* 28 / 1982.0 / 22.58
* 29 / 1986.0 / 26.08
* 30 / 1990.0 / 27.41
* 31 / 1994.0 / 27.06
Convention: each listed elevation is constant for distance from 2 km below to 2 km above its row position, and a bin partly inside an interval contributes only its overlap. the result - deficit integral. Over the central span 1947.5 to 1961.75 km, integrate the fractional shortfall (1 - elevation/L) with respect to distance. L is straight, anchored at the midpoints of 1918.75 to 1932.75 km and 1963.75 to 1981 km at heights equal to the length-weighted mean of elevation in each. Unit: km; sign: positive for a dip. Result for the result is 4.28 km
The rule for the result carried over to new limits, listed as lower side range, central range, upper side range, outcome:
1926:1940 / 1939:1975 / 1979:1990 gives 6.2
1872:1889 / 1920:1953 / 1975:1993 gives 5.2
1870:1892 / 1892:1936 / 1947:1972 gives -2.9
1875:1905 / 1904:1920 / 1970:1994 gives -0.9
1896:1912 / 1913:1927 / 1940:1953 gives -1.5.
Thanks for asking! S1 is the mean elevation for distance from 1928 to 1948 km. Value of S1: 22.6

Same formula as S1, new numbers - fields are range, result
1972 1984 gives 22.5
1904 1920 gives 27.9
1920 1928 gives 27.1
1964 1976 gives 25.4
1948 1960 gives 16.8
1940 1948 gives 18.7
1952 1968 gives 21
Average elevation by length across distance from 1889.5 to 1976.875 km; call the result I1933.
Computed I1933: 23.9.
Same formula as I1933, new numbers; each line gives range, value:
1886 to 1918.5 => 26.4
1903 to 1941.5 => 26.6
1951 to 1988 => 22.4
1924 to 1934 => 26.5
